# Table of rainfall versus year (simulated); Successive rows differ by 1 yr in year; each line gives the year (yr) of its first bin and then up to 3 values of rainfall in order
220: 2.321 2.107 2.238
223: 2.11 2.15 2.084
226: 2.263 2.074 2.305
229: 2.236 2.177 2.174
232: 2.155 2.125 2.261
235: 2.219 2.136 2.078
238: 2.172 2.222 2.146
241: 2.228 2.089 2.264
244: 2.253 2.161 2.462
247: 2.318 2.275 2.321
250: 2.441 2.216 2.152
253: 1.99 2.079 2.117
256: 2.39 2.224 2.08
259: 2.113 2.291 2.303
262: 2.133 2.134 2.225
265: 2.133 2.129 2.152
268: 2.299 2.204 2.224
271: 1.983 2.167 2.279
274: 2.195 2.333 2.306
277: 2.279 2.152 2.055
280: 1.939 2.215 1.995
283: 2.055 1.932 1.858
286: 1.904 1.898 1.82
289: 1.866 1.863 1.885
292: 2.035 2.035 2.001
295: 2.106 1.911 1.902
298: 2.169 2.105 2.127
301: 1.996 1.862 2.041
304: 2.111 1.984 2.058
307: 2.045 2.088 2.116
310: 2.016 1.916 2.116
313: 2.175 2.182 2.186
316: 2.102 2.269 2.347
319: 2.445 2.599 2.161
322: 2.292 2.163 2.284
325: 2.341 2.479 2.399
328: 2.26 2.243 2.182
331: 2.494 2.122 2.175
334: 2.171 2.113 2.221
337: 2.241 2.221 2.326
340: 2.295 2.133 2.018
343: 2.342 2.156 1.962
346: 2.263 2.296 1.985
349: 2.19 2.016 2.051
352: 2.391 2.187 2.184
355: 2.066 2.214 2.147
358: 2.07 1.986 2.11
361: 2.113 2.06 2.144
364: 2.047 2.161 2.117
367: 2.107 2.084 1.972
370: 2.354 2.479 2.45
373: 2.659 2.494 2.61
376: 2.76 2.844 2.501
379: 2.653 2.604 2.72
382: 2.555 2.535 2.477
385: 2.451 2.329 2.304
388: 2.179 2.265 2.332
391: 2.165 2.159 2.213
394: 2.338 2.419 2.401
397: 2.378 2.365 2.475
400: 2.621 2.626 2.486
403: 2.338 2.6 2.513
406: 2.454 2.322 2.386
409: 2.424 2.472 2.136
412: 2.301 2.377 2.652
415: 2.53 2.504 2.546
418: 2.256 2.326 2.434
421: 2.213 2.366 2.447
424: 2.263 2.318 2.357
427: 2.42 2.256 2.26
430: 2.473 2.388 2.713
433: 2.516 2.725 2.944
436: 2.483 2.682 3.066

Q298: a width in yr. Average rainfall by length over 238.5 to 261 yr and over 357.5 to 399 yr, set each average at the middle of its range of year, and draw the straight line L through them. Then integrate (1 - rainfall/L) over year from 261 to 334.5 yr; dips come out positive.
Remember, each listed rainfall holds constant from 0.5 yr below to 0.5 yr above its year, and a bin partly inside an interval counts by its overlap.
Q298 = 4.4 yr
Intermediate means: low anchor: 2.22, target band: 2.13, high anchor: 2.34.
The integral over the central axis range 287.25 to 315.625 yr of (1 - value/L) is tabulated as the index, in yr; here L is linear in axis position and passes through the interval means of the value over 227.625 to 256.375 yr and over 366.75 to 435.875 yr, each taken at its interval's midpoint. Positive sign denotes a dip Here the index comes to 3.3 yr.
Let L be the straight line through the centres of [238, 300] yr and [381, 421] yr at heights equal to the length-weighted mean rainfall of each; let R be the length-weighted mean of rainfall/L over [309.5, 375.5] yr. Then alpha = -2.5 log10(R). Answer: 0.03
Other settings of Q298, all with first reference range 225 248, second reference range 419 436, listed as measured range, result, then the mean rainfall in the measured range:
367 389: -0.8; 2.46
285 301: 2.1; 1.97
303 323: 1.2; 2.17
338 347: 0.5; 2.19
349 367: 1.8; 2.12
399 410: -0.3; 2.48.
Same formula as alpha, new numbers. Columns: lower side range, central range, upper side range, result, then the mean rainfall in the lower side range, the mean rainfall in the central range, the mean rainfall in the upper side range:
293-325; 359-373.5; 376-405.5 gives 0.07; 2.13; 2.2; 2.45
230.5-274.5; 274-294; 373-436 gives 0.11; 2.2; 2.03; 2.45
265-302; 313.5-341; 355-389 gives -0.03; 2.06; 2.27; 2.34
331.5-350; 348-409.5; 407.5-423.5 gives -0.02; 2.18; 2.34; 2.4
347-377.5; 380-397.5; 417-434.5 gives -0.03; 2.24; 2.37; 2.4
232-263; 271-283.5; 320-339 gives 0.03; 2.21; 2.16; 2.26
